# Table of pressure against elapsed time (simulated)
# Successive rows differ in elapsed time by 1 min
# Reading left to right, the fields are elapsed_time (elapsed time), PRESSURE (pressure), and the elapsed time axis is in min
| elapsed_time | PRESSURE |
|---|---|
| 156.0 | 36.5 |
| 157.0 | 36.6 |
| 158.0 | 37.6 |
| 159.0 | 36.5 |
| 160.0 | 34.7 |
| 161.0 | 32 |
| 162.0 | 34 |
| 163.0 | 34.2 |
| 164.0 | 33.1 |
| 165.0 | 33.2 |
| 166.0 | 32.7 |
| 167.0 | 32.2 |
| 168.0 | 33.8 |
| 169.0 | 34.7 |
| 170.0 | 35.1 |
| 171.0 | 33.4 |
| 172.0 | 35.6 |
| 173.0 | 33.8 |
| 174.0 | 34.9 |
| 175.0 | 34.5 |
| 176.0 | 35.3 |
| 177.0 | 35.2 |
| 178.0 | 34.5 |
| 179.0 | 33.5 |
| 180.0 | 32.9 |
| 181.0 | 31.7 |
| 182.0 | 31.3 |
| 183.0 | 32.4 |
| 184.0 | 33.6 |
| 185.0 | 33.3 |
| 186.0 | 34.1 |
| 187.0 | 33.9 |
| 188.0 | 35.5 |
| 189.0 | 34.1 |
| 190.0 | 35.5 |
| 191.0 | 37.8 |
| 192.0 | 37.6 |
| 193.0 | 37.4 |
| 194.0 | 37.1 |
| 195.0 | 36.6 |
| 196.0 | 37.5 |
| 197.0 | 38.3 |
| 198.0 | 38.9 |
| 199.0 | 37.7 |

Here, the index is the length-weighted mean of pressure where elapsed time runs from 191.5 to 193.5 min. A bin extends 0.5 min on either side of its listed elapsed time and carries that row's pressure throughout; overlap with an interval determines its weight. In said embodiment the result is 37.5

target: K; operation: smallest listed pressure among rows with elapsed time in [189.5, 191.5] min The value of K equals 35.5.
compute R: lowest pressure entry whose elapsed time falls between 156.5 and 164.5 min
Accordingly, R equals 32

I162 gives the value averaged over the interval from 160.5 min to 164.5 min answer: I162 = 33.3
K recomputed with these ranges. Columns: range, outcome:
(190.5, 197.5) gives 36.6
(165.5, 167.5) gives 32.2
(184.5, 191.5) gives 33.3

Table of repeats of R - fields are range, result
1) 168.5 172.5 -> 33.4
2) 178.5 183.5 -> 31.3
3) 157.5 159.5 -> 36.5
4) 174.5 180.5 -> 32.9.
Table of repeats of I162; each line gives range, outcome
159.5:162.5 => 33.6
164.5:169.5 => 33.3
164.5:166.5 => 33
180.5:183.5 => 31.8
